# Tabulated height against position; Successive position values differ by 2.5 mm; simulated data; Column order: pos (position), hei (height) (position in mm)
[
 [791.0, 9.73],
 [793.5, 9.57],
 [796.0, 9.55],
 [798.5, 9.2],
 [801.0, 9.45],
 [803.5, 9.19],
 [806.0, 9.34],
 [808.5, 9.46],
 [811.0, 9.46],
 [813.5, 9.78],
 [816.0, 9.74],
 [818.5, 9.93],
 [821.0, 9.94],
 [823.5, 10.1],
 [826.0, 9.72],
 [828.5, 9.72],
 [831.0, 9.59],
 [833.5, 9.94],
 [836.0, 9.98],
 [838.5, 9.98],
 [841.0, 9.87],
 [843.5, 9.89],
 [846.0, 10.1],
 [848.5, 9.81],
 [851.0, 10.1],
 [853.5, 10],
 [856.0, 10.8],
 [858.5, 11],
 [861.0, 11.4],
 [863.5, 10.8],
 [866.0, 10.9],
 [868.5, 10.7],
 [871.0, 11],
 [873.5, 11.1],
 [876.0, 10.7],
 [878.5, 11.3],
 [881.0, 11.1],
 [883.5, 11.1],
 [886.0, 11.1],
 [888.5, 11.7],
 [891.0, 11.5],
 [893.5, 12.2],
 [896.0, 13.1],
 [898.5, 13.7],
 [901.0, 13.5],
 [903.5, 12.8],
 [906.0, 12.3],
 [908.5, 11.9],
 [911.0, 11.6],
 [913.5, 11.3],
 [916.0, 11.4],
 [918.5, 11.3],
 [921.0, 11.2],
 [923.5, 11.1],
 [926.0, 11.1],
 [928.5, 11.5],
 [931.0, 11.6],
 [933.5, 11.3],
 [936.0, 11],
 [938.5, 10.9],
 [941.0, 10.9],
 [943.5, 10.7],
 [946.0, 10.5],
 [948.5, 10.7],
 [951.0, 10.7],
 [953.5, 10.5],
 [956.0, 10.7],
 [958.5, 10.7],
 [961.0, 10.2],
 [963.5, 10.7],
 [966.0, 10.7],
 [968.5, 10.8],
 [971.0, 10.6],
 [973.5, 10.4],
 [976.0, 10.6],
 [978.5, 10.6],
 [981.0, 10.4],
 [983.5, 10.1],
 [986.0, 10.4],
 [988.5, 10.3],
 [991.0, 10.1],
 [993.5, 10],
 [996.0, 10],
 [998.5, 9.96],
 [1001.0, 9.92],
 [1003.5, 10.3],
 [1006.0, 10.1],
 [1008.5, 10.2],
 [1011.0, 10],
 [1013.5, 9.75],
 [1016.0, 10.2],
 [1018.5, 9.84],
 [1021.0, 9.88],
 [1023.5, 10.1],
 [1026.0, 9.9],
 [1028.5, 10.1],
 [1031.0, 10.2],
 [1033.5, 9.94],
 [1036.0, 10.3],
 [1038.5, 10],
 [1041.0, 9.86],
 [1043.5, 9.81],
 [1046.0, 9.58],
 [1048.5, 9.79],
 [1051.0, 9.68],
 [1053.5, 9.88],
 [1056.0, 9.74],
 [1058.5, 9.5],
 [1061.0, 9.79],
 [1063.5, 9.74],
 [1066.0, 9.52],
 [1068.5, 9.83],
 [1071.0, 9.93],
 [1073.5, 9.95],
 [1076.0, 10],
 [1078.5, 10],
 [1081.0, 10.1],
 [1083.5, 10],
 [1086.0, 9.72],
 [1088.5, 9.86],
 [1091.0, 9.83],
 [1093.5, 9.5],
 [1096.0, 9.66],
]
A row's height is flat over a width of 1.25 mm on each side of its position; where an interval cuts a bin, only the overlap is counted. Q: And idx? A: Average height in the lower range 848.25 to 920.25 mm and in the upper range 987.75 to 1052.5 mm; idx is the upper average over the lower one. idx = 0.87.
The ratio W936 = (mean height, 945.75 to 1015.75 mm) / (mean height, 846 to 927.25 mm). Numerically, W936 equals 0.91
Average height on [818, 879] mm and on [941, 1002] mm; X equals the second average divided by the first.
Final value 1.0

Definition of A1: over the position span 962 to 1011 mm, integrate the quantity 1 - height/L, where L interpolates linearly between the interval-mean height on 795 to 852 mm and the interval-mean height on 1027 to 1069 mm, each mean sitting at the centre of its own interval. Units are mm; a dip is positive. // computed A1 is -2.5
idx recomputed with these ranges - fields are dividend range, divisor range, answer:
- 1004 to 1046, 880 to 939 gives 0.85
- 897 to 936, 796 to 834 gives 1.23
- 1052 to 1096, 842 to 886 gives 0.92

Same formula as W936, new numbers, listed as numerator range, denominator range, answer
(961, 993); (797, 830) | 1.09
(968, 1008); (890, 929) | 0.86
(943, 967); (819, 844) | 1.07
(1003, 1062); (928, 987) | 0.93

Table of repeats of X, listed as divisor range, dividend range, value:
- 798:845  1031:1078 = 1.01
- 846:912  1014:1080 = 0.87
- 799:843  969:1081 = 1.03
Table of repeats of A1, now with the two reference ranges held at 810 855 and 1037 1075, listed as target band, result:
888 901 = -3.61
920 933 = -1.94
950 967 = -1.34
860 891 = -3.87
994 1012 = -0.49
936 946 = -1.00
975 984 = -0.58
